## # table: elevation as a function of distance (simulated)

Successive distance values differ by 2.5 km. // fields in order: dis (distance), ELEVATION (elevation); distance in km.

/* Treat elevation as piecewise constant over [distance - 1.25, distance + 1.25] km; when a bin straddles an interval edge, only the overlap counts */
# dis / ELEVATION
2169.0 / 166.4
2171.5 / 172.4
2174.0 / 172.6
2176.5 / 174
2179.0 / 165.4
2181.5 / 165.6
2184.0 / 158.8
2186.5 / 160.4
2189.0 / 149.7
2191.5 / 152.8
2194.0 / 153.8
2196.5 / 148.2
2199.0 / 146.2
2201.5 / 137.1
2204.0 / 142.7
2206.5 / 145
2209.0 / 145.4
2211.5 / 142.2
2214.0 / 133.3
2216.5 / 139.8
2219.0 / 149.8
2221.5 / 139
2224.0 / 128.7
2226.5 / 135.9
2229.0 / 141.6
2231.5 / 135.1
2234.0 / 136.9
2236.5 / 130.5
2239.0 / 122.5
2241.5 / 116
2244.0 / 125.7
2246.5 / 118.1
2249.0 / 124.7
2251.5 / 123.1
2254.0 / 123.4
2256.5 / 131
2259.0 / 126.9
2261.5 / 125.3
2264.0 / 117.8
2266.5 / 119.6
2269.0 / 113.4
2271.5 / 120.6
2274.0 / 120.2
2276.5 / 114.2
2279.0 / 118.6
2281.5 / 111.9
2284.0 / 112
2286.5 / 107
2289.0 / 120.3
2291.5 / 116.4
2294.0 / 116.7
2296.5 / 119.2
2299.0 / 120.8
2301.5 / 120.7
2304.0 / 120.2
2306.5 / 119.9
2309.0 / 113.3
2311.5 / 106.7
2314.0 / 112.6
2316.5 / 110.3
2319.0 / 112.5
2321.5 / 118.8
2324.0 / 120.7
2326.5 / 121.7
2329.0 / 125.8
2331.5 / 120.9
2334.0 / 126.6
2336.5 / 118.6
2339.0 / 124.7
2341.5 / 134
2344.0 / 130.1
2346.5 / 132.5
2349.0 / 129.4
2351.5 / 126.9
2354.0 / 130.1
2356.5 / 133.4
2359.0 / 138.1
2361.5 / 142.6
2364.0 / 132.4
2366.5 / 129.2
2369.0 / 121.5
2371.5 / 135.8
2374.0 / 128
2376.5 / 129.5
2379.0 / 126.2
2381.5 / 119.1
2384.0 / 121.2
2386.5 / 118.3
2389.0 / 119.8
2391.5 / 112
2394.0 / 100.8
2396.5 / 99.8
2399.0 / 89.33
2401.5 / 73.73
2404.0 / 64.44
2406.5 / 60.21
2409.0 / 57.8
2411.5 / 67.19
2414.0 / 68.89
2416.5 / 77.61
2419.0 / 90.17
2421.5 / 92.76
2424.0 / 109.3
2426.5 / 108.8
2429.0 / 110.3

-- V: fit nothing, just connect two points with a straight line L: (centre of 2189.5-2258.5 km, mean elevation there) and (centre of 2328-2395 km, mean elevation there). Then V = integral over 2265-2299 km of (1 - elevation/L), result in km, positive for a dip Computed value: 4.00 km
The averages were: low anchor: 136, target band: 116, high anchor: 126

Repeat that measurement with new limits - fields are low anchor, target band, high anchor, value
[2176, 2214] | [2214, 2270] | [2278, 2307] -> 2.6 km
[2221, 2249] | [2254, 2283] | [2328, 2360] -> 2.1 km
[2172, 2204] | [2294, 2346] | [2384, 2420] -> -3.1 km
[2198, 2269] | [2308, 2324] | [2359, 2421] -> 0.6 km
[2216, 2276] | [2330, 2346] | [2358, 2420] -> -1.9 km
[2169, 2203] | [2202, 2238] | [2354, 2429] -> 2.6 km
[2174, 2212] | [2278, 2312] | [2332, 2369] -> 5.4 km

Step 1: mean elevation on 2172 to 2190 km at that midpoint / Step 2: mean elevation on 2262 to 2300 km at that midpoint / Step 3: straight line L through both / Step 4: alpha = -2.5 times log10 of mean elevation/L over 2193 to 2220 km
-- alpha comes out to 0.06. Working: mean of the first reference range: 164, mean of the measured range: 144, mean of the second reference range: 117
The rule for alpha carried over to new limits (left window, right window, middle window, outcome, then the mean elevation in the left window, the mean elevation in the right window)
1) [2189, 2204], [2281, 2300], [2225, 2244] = 0.03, 147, 116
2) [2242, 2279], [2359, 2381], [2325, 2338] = 0.04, 121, 131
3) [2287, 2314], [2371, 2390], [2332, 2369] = -0.07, 117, 124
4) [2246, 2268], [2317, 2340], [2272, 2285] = 0.06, 123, 121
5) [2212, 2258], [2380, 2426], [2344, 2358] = -0.25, 131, 91.7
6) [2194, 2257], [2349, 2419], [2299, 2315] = 0.05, 135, 108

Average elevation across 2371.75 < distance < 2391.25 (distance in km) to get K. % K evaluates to 123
